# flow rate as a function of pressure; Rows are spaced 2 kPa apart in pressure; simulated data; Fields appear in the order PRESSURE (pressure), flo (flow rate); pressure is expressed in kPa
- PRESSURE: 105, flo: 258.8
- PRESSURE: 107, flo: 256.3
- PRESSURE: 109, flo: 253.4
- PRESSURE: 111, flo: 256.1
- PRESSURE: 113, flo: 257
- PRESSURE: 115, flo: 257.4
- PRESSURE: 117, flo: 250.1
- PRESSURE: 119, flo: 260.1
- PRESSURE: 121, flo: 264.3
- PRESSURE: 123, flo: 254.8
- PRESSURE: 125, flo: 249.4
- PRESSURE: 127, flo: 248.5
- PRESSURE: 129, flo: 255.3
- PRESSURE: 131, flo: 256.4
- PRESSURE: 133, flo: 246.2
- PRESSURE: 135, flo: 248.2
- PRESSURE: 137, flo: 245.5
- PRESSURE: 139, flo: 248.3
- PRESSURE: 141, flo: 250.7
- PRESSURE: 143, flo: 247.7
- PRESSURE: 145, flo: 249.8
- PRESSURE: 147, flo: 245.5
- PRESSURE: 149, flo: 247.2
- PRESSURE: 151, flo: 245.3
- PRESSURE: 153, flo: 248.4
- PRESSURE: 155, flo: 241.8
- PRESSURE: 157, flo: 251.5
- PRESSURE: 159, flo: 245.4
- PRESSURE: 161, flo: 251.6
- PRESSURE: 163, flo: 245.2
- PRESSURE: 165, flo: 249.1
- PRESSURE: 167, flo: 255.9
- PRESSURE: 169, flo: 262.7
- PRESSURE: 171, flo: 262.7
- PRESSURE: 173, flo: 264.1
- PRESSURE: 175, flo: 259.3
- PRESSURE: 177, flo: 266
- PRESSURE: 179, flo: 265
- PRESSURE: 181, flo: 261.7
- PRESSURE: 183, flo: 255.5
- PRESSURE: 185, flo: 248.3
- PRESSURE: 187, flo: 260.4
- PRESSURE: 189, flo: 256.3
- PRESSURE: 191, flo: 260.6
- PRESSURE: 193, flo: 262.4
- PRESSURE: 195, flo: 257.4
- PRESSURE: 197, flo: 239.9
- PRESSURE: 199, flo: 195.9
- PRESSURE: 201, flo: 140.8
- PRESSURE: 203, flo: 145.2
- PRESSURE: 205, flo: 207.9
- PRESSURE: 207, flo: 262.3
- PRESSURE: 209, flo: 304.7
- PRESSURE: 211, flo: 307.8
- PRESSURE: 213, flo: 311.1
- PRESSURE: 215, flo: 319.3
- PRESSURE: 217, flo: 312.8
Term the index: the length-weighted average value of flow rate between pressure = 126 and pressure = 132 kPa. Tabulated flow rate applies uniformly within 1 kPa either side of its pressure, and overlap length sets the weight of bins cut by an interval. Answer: 253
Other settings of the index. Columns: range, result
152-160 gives 247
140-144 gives 249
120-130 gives 254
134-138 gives 247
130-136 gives 250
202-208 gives 205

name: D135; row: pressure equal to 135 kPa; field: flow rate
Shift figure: 248.2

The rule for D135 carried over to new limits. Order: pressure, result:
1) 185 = 248.3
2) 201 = 140.8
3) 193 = 262.4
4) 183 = 255.5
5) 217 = 312.8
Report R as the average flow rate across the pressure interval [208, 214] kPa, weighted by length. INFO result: 308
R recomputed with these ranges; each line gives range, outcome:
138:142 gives 250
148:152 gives 246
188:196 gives 259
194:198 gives 249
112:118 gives 255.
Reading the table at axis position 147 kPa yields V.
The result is 245.5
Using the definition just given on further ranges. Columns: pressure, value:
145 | 249.8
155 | 241.8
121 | 264.3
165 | 249.1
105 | 258.8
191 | 260.6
